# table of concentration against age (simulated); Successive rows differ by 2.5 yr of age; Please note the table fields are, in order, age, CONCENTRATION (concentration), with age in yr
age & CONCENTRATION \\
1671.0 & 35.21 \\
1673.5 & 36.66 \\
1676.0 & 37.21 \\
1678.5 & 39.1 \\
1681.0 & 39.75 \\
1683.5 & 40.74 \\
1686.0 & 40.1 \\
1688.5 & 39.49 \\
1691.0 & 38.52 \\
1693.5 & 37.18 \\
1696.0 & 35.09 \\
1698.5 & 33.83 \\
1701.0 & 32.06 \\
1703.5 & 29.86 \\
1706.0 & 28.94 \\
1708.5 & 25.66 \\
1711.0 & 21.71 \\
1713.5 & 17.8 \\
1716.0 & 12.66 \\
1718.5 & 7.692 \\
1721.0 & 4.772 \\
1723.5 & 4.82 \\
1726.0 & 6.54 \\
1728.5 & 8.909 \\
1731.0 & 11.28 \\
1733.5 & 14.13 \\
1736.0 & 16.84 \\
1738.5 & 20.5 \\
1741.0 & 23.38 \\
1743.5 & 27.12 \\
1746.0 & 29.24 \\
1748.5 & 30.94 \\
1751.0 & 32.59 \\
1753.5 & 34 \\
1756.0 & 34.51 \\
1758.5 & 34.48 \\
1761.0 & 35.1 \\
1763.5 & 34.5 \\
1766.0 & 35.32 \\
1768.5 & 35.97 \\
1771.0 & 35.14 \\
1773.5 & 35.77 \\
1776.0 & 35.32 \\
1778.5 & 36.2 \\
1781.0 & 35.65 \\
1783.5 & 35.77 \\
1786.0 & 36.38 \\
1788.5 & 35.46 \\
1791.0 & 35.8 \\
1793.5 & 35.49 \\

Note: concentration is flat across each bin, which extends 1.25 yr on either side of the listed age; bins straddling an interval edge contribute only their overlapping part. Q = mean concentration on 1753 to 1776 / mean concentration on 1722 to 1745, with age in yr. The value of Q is 2.35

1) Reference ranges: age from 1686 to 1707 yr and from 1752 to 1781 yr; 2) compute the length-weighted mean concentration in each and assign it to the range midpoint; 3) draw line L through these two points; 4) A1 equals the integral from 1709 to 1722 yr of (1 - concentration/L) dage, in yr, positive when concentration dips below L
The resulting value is 7.8 yr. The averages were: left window 34.8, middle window 13.8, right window 35.1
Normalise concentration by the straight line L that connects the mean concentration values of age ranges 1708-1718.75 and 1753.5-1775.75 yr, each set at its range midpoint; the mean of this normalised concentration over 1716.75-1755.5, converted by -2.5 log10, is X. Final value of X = 0.410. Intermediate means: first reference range 17.4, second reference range 35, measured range 18.4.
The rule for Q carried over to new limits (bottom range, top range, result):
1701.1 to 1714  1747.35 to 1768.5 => 1.32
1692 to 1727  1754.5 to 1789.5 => 1.64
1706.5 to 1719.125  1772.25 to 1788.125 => 1.96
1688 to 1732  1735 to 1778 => 1.44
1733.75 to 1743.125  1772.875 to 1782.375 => 1.77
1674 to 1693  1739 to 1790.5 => 0.86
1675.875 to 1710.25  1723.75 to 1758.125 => 0.63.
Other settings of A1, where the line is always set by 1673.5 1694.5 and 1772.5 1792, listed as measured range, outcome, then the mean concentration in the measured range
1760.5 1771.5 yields 0.33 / 35.2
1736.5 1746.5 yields 3.49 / 24.1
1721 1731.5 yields 8.46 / 7.27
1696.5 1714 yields 4.75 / 27.9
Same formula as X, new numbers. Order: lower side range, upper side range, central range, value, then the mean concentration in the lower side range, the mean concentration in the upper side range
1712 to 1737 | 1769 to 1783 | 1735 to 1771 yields -0.248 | 10.6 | 35.6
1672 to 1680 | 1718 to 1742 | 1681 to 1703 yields -0.230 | 37.6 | 11.9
